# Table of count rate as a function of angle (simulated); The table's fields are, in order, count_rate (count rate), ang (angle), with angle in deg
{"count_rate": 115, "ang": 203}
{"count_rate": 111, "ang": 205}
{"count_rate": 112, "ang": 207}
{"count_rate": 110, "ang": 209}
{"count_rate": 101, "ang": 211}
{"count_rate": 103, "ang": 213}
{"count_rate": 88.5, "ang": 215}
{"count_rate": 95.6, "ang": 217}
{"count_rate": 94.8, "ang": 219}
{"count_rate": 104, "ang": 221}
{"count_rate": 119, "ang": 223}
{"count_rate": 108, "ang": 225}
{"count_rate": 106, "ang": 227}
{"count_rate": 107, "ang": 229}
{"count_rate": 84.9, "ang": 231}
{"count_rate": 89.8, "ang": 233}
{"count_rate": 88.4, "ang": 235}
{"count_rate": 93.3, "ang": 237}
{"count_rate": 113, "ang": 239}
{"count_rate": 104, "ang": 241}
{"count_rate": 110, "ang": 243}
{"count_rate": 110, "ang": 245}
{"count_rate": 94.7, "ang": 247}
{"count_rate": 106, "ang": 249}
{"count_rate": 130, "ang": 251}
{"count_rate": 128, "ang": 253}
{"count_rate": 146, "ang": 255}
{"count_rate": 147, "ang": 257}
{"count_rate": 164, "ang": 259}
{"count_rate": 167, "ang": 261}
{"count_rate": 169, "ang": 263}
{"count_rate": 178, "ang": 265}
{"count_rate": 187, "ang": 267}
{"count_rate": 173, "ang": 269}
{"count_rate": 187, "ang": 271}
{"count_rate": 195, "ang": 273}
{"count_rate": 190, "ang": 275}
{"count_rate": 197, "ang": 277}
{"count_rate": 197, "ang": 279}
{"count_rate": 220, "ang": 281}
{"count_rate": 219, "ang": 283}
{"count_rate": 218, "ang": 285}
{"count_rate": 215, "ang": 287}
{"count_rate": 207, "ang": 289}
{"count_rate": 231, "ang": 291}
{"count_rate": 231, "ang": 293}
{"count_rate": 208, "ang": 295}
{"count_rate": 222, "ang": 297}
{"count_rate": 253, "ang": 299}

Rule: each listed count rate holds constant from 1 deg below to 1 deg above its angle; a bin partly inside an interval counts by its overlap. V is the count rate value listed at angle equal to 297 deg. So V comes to 222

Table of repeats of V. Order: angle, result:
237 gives 93.3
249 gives 106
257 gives 147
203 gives 115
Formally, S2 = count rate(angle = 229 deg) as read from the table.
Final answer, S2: 107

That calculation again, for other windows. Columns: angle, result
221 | 104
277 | 197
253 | 128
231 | 84.9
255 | 146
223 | 119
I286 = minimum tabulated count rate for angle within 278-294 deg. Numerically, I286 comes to 197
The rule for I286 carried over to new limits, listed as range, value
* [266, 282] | 173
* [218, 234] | 84.9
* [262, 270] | 169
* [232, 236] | 88.4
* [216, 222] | 94.8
